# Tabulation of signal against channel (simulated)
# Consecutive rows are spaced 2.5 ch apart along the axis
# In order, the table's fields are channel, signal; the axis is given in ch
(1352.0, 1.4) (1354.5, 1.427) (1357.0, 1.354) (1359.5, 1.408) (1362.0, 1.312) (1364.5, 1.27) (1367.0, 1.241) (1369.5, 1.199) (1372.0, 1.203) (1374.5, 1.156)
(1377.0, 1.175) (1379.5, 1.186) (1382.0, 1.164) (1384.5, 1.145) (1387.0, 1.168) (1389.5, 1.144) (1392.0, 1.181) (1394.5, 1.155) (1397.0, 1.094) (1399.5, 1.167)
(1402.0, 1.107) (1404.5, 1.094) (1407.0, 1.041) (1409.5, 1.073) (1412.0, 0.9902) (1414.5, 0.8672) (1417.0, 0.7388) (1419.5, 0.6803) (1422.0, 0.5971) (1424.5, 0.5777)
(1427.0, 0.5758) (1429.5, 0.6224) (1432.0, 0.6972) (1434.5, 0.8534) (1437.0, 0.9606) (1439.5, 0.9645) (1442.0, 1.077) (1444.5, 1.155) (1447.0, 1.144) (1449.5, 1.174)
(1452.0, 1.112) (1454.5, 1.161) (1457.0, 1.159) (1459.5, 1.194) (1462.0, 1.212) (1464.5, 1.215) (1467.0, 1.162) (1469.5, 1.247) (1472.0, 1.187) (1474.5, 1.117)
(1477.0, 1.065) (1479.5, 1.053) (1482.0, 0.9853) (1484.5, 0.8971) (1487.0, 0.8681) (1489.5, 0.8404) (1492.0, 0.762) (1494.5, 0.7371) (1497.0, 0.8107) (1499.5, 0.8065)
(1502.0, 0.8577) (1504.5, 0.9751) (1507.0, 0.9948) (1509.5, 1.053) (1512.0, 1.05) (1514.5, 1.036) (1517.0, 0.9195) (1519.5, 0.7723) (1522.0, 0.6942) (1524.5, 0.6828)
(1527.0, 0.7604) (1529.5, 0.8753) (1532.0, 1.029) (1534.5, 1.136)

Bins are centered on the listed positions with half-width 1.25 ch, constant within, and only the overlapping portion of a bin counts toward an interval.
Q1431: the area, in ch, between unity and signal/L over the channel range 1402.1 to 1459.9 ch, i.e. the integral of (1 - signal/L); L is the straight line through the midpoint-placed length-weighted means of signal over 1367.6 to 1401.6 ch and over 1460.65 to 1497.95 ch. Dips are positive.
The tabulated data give 8.1 ch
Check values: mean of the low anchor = 1.16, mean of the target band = 0.935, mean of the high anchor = 1.01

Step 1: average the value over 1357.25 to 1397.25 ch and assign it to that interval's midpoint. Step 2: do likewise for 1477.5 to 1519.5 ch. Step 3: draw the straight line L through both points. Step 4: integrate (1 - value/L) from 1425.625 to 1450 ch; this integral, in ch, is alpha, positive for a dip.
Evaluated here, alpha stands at 3.3 ch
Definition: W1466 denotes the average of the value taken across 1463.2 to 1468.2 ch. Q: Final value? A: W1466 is 1.19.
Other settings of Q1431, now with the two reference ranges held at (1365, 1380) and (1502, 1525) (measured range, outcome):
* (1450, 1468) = -2.7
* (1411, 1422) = 3.2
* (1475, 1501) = 2.1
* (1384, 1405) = 0.2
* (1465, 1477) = -2.0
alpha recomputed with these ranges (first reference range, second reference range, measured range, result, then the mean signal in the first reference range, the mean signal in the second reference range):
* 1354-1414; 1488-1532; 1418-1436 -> 6.9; 1.18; 0.865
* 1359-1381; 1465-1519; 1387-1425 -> 5.8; 1.23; 0.973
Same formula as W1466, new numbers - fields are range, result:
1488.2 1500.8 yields 0.792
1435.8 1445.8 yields 1.04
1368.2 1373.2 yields 1.2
